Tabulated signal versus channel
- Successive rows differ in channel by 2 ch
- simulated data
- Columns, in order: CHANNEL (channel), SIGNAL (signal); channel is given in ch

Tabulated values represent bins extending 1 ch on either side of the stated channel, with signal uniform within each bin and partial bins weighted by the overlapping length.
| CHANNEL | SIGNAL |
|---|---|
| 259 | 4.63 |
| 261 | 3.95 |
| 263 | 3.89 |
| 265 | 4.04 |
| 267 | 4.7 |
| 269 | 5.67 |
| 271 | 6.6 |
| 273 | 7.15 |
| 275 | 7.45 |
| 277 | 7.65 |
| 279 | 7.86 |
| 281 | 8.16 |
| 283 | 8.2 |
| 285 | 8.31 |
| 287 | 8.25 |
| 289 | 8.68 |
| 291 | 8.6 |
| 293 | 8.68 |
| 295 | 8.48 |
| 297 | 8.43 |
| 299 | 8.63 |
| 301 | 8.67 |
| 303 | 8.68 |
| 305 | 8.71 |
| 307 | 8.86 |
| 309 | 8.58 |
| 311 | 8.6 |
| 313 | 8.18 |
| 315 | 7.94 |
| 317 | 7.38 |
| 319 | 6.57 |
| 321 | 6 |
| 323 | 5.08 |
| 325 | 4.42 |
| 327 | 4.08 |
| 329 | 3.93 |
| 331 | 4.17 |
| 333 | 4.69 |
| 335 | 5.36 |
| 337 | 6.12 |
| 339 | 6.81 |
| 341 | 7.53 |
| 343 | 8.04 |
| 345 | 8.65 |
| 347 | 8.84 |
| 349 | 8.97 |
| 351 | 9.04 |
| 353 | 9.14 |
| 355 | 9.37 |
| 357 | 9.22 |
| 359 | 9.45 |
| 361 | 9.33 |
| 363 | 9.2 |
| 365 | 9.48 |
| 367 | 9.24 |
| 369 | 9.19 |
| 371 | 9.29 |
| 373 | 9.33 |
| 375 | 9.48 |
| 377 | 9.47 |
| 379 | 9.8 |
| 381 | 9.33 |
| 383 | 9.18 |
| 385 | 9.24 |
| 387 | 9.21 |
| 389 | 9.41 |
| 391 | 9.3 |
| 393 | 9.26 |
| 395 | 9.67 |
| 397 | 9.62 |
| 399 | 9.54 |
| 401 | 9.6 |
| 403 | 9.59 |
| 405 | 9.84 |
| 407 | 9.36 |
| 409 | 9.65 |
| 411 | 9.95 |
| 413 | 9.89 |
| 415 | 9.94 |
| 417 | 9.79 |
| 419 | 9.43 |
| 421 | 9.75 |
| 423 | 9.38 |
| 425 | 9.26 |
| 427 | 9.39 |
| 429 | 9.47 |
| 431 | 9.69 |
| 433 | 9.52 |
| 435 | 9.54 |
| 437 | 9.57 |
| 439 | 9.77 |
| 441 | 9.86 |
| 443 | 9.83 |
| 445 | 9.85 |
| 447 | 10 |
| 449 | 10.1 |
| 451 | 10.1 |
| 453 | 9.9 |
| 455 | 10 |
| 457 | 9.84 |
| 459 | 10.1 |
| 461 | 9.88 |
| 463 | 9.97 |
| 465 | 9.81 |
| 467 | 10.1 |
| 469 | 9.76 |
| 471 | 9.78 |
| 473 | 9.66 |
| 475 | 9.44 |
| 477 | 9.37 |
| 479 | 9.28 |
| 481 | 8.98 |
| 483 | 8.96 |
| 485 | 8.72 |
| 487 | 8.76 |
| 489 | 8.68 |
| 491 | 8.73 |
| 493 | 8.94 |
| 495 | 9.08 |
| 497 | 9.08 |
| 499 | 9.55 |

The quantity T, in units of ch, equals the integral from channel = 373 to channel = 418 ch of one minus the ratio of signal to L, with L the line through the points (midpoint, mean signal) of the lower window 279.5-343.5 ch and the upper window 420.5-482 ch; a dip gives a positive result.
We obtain -4.2 ch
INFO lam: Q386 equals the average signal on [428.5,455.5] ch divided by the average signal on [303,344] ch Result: 1.48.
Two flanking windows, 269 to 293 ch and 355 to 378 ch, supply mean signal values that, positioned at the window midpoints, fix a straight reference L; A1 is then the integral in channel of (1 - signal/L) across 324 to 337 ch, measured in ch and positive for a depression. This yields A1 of 6.2 ch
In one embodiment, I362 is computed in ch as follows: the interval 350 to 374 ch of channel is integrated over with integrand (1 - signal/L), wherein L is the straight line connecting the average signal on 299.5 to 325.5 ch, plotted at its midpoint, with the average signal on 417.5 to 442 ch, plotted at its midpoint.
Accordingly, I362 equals -2.4 ch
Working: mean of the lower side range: 7.59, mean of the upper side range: 9.56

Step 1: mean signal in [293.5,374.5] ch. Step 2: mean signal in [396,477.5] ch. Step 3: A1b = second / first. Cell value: 1.25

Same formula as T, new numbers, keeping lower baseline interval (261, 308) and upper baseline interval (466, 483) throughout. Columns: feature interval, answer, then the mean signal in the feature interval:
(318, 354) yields 6.9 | 6.52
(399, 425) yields -2.4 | 9.66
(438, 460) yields -1.7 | 9.94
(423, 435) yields -0.6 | 9.46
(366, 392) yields -2.6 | 9.34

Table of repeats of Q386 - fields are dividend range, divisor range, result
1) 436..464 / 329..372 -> 1.23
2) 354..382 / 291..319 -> 1.12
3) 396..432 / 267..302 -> 1.22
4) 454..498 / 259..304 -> 1.30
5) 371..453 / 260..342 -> 1.39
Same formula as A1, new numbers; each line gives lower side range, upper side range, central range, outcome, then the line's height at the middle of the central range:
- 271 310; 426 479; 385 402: -0.4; 9.23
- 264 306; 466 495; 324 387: 1.6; 8.25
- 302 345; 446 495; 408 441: -3.8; 8.64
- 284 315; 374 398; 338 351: 1.1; 8.99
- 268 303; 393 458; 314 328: 4.1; 8.42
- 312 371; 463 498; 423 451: -3.2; 8.7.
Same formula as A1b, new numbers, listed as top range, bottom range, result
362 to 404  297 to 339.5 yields 1.39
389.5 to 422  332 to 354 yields 1.27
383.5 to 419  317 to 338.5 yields 1.84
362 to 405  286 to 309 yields 1.09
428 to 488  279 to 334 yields 1.31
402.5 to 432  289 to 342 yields 1.36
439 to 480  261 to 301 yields 1.35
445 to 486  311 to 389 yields 1.22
